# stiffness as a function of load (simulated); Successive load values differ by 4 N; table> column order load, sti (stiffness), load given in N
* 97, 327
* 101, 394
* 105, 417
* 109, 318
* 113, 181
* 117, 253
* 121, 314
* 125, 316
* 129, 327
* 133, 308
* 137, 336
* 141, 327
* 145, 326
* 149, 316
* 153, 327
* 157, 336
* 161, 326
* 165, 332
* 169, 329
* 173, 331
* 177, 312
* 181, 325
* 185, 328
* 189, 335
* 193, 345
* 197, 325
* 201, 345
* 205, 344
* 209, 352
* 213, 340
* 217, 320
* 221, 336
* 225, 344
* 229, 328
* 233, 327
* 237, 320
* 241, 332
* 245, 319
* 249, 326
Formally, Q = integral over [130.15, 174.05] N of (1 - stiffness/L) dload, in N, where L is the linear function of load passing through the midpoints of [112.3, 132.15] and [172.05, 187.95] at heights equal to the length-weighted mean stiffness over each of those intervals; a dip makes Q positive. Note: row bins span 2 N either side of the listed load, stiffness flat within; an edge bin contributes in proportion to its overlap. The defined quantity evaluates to -3.0 N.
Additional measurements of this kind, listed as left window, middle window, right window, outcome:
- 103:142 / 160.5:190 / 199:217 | 0.2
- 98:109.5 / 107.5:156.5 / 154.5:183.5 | 7.0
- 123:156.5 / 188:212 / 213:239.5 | -1.0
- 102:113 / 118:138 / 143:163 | 0.9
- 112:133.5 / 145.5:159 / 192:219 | -1.0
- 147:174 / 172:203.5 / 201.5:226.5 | 0.3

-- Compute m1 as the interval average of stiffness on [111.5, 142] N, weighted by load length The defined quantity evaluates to 296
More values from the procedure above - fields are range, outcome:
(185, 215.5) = 340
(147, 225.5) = 332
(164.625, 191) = 327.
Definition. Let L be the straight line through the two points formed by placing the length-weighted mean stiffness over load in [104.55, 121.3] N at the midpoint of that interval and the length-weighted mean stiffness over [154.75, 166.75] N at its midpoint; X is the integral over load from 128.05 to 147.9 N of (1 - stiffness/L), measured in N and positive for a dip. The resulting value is -1.0 N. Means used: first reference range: 284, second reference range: 331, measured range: 324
